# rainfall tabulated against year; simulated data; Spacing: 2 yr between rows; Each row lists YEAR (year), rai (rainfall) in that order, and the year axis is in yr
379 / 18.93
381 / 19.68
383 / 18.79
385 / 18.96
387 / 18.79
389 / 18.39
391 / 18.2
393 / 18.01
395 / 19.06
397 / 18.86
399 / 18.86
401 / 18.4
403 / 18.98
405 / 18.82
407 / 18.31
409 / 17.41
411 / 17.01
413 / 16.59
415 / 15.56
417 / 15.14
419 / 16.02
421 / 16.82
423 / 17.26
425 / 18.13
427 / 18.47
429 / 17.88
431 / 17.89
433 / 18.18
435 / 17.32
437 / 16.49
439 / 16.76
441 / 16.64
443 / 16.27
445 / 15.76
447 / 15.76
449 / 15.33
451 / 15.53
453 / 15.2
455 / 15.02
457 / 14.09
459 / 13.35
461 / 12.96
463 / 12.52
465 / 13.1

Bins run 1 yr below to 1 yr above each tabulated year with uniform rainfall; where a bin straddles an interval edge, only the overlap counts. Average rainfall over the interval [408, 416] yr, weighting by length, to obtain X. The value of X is 16.6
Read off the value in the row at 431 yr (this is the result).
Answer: 17.89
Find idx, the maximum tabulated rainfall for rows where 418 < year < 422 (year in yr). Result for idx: 16.82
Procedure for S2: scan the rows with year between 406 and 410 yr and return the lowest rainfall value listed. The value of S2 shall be 17.41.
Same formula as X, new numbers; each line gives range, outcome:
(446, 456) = 15.4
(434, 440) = 16.9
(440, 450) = 16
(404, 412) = 17.9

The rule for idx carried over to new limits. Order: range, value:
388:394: 18.39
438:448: 16.76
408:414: 17.41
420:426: 18.13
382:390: 18.96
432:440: 18.18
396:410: 18.98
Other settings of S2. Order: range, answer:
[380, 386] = 18.79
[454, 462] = 12.96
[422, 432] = 17.26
